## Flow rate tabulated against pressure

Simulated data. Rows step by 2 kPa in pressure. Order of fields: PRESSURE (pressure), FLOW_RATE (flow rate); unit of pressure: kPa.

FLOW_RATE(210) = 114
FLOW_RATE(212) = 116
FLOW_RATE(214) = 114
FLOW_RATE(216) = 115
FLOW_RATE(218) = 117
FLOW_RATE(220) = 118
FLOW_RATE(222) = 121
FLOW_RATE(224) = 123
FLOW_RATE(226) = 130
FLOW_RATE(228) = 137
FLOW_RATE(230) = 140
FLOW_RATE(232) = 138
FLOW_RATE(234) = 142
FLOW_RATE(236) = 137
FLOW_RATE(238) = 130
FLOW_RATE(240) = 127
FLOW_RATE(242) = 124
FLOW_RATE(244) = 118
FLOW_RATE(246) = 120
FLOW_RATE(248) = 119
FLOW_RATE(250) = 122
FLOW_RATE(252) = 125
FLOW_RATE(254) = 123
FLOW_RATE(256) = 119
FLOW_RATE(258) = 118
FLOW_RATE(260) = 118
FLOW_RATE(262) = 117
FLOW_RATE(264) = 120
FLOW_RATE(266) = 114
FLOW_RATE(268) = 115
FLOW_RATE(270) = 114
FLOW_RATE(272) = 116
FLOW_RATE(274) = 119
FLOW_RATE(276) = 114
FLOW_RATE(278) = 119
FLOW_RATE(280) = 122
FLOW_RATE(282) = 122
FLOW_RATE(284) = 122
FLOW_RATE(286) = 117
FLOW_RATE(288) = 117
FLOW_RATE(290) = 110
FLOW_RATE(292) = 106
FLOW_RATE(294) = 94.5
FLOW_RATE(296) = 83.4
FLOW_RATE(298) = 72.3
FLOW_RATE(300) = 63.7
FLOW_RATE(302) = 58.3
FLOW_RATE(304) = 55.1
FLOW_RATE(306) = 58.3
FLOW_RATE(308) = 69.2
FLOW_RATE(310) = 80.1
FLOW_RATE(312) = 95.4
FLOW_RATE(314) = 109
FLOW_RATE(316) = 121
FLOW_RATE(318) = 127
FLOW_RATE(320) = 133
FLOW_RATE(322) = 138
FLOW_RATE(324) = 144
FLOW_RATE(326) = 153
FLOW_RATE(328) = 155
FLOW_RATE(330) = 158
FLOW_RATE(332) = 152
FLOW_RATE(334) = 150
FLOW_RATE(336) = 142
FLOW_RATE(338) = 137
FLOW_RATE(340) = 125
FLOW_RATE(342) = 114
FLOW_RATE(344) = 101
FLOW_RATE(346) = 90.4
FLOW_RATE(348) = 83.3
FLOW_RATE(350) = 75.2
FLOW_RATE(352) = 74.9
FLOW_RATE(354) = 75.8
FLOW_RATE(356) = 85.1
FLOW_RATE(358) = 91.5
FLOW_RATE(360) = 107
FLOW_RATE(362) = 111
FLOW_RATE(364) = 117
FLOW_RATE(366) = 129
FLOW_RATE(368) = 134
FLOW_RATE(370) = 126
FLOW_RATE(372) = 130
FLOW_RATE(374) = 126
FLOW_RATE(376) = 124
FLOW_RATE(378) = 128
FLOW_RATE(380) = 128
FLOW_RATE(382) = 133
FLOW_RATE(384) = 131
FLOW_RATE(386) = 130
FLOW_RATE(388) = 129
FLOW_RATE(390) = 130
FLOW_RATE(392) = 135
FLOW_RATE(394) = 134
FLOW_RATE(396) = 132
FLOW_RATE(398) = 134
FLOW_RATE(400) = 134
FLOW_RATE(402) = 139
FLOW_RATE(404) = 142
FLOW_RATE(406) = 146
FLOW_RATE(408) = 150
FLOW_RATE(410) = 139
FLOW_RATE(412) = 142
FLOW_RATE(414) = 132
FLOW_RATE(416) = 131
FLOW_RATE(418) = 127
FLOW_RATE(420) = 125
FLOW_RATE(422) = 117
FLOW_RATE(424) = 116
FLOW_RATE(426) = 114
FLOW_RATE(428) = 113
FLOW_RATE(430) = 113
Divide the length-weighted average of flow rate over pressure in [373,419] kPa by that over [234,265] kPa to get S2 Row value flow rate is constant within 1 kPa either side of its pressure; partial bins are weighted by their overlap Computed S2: 1.09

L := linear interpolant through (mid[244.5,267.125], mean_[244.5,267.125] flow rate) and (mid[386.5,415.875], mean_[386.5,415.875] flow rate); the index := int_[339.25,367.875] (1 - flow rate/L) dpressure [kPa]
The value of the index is 6.9 kPa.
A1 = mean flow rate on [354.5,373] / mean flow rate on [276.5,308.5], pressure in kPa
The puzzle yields 1.21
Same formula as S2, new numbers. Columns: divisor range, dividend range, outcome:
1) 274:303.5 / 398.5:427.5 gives 1.30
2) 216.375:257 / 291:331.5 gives 0.83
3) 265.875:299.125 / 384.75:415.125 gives 1.24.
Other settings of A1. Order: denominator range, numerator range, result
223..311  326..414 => 1.12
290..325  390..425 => 1.41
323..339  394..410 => 0.93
